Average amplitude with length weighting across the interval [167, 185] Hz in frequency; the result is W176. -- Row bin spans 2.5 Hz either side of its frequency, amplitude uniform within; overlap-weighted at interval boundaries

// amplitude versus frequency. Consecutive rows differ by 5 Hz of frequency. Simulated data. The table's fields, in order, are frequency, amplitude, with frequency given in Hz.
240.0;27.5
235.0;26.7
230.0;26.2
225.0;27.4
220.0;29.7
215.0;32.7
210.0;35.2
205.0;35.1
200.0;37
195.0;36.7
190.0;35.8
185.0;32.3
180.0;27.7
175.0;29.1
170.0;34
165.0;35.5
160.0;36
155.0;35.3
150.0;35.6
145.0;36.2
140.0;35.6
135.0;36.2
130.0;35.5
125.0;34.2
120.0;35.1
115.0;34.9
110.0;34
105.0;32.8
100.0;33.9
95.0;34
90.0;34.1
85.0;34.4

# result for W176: 30.7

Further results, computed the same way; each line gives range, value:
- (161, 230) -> 32.8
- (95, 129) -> 34.2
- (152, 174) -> 34.8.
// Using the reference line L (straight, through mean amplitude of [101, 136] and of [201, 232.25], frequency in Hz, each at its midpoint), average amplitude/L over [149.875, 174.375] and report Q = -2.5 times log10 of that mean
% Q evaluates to -0.05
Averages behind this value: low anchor 34.6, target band 34.8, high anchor 31.4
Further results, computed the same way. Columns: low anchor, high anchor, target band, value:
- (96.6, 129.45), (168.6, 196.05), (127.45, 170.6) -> -0.075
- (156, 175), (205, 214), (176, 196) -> 0.065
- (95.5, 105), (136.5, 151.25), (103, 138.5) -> -0.001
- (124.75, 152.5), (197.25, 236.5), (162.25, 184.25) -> 0.070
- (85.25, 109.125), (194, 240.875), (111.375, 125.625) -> -0.044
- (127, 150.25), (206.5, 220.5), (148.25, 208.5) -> 0.006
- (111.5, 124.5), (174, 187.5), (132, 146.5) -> -0.091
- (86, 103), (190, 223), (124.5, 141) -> -0.042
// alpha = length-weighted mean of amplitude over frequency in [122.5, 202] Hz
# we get 34.5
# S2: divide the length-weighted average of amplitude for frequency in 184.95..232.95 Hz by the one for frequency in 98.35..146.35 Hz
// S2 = 0.9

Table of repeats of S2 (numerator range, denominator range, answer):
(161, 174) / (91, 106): 1.02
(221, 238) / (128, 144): 0.76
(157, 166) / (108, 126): 1.03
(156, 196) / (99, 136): 0.97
